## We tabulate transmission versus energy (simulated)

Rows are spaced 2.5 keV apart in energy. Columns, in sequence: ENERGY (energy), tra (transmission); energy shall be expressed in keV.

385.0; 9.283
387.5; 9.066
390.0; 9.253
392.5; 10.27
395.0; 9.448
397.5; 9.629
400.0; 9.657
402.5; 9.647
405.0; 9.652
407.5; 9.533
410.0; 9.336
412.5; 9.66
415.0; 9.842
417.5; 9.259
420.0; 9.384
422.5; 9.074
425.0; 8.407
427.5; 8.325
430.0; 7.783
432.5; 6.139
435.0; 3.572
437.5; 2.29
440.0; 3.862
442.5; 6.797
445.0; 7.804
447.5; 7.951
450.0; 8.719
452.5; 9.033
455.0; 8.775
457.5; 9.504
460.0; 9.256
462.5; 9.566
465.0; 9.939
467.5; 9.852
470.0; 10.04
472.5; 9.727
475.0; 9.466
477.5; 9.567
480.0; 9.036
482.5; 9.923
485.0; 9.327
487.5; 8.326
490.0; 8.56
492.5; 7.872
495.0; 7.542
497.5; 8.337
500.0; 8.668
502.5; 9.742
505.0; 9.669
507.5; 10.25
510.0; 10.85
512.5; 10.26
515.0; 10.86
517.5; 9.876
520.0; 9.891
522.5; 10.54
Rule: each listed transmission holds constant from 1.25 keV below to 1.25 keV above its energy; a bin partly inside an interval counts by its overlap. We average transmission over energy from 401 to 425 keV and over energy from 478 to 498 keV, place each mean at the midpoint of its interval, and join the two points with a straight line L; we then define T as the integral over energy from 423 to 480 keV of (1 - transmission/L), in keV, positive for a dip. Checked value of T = 6.0 keV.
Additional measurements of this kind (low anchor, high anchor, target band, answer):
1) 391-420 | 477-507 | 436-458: 5.2 keV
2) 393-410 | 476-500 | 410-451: 8.1 keV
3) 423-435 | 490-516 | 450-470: -3.0 keV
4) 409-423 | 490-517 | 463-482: -0.5 keV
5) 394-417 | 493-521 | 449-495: 1.8 keV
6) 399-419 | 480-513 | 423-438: 4.8 keV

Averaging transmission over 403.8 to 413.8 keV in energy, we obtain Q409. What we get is 9.55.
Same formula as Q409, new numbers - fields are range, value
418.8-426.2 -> 8.96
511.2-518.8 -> 10.3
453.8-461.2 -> 9.18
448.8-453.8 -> 8.88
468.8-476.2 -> 9.74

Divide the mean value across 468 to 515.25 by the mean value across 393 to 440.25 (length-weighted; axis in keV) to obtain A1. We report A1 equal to 1.13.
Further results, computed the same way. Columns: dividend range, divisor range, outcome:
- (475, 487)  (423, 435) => 1.28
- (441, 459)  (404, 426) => 0.89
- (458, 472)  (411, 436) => 1.18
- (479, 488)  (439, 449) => 1.37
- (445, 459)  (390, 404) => 0.90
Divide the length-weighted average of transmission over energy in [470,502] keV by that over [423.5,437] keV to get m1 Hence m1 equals 1.35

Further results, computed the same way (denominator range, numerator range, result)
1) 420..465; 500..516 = 1.34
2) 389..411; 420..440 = 0.68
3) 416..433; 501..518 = 1.21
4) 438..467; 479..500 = 1.05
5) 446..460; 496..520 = 1.11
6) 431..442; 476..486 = 2.23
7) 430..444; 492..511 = 1.87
